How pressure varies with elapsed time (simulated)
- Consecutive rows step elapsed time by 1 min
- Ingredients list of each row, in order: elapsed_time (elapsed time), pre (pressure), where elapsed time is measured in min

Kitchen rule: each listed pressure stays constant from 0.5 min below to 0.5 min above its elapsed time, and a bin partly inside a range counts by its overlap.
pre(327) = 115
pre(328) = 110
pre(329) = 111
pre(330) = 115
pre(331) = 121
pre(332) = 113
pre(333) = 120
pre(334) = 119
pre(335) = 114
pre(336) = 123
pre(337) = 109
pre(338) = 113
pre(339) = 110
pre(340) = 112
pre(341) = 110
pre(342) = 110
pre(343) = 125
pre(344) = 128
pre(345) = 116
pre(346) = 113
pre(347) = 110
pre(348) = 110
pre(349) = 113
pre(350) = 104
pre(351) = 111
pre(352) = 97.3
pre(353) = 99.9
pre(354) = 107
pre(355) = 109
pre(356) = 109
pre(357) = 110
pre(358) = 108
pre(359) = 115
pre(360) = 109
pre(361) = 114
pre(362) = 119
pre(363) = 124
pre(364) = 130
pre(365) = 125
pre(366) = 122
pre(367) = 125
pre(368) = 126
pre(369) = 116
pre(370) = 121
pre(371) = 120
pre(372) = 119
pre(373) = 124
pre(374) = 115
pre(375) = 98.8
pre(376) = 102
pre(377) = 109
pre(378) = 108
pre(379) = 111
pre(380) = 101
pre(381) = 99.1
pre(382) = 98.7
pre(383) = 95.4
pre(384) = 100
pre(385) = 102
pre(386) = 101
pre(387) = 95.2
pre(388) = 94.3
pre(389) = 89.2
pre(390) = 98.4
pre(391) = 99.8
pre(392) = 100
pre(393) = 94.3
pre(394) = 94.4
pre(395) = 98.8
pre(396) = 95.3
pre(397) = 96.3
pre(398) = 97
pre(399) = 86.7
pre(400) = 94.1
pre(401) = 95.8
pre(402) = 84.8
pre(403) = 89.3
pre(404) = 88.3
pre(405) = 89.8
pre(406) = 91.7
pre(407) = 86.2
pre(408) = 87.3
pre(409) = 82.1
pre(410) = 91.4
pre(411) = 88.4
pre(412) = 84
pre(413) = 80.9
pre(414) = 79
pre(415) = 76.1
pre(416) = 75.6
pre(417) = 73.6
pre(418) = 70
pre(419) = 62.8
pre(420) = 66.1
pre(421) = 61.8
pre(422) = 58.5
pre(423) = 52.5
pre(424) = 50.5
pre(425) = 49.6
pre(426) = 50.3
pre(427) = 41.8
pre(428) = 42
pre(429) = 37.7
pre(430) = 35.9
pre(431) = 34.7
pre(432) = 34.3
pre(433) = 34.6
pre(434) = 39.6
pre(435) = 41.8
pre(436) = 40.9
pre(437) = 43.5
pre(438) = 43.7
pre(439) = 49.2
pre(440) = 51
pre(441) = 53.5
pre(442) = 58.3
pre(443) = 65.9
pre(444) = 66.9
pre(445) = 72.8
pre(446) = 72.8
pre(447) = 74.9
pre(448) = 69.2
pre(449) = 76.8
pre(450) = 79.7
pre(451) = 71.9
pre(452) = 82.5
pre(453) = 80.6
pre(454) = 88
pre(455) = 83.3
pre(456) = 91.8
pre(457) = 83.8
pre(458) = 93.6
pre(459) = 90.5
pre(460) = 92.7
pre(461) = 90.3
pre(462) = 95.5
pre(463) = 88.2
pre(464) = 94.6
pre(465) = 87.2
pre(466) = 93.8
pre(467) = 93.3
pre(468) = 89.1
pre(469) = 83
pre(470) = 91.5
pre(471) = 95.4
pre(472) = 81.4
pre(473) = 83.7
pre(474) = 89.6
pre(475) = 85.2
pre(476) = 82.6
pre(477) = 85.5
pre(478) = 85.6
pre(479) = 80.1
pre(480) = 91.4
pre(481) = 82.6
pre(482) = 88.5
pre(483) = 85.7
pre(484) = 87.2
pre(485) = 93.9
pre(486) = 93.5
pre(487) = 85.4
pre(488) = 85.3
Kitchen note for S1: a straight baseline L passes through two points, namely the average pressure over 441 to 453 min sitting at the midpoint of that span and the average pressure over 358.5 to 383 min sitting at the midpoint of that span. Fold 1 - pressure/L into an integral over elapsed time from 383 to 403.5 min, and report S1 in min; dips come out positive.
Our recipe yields 1.3 min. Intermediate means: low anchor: 114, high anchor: 71.6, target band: 95.3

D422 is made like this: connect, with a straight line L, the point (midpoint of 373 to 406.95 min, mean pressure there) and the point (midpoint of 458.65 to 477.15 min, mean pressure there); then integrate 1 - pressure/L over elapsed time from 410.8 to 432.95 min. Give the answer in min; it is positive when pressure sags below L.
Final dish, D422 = 8.4 min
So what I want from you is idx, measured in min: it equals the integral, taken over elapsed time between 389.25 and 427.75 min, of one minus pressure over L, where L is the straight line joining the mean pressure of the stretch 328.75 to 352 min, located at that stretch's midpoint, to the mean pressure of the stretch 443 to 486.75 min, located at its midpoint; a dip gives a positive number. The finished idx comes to 7.11 min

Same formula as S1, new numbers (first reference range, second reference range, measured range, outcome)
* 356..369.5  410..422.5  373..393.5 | 0.0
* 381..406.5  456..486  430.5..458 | 8.4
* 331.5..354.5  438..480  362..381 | -2.1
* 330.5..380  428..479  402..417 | 1.1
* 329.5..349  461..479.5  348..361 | 0.5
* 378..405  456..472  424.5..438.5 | 7.9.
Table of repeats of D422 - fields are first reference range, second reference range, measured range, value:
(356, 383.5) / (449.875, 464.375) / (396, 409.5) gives 1.75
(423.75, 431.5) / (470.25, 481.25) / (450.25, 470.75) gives -4.62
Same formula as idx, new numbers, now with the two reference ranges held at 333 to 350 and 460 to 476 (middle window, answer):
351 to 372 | -0.9 min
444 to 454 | 1.9 min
